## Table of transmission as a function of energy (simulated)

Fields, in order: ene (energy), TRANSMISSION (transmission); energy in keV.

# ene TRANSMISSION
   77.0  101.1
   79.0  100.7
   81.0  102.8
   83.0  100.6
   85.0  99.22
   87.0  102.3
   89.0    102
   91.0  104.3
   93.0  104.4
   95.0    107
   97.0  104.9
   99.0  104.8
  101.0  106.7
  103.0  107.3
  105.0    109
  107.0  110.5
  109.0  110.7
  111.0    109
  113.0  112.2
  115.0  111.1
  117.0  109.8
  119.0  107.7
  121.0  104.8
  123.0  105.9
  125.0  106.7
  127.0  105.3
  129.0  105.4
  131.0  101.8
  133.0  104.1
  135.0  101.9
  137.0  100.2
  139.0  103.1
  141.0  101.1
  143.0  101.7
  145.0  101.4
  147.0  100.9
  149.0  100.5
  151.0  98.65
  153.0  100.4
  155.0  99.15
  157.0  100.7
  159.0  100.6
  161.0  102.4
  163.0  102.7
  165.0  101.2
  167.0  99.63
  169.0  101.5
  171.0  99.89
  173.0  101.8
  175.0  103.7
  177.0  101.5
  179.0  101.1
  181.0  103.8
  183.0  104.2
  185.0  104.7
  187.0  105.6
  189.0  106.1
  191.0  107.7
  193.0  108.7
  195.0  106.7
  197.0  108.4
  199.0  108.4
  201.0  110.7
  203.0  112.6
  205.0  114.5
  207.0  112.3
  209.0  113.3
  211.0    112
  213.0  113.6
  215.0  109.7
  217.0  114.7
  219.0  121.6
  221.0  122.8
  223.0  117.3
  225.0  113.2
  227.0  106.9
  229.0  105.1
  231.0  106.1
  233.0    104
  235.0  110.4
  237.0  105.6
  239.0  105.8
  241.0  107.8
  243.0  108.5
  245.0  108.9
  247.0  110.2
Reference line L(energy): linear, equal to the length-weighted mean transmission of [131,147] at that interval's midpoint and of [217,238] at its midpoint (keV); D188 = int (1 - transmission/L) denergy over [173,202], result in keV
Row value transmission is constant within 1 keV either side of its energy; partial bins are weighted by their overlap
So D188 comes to 0.40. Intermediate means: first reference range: 102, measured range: 106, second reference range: 111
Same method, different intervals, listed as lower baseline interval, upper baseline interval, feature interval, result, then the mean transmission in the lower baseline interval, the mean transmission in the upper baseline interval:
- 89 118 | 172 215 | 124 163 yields 2.1 keV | 108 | 108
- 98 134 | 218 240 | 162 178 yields 1.1 keV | 107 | 111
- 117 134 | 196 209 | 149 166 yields 1.1 keV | 105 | 111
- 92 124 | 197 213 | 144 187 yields 3.4 keV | 108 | 112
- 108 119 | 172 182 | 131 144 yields 0.6 keV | 110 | 102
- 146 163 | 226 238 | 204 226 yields -2.1 keV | 101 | 106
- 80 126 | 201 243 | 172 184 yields 0.7 keV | 106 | 111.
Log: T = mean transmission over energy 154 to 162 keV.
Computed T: 101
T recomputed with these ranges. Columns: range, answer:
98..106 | 107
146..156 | 99.9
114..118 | 110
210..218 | 112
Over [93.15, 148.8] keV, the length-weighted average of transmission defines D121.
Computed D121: 106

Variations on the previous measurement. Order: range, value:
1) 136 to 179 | 101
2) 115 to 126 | 107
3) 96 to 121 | 108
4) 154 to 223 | 107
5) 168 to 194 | 104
